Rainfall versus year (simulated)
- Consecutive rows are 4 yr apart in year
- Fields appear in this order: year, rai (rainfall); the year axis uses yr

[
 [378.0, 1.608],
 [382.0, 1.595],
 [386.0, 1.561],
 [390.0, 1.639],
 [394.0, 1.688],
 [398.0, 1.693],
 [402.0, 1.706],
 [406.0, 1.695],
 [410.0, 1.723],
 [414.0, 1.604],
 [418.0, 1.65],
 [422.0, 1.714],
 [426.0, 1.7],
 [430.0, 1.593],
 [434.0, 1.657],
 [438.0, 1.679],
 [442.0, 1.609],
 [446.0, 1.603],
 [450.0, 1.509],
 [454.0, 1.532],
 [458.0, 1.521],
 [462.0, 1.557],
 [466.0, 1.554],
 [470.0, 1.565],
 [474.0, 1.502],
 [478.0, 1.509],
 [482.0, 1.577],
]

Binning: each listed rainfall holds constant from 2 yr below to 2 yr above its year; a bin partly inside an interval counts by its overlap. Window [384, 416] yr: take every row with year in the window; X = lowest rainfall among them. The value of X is 1.561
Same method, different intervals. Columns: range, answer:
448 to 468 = 1.509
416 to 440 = 1.593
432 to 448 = 1.603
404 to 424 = 1.604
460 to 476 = 1.502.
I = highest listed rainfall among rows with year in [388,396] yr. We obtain 1.688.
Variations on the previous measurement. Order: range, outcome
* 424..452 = 1.7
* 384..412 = 1.723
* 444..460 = 1.603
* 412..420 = 1.65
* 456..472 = 1.565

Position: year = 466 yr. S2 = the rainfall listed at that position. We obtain 1.554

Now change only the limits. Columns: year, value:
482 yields 1.577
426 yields 1.7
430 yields 1.593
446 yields 1.603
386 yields 1.561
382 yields 1.595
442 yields 1.609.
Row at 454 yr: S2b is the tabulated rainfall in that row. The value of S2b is 1.532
